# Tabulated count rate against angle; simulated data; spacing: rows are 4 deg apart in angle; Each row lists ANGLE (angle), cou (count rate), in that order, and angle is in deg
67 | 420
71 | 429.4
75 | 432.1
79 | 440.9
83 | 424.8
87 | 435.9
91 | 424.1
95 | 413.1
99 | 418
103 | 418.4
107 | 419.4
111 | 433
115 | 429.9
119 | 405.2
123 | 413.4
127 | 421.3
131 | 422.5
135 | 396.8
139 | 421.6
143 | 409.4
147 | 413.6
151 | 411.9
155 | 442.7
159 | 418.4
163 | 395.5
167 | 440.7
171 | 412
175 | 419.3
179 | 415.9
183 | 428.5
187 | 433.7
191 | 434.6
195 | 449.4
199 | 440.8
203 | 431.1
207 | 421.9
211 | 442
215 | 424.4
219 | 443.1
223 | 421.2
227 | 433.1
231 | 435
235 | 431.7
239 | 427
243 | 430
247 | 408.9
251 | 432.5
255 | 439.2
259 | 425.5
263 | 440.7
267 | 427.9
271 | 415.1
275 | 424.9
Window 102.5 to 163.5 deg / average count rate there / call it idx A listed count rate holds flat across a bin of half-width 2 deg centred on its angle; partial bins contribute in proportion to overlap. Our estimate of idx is 418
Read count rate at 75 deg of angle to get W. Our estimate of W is 432.1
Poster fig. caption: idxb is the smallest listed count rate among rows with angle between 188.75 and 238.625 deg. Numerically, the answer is 421.2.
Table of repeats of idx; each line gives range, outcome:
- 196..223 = 434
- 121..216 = 423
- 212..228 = 431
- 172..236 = 431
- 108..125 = 420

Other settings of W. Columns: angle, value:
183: 428.5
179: 415.9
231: 435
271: 415.1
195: 449.4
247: 408.9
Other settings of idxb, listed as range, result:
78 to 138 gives 396.8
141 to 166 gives 395.5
